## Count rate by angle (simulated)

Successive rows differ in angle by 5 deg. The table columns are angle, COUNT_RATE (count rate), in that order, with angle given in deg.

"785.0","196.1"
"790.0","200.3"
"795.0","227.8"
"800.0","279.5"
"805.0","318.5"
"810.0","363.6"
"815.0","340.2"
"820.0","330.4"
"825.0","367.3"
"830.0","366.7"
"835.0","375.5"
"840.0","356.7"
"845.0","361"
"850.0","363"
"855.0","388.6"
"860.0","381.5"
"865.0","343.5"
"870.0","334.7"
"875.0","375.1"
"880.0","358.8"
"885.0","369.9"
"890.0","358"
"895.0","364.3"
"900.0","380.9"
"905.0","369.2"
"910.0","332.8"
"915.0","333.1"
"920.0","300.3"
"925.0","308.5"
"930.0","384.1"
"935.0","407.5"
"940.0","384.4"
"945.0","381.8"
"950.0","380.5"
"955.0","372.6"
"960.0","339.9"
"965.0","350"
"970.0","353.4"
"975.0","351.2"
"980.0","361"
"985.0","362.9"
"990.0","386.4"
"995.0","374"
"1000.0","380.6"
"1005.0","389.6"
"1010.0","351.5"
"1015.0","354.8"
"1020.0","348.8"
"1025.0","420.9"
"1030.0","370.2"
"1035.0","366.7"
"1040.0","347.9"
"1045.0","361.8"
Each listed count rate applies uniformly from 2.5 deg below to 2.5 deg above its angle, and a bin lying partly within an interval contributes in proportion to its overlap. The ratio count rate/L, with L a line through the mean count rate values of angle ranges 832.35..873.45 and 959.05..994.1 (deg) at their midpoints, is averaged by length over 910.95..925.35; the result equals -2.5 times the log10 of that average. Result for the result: 0.14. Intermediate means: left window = 363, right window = 359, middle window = 317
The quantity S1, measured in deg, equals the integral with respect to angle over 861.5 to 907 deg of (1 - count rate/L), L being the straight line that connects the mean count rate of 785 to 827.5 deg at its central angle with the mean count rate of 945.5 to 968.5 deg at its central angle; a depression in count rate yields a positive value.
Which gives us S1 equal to -4.28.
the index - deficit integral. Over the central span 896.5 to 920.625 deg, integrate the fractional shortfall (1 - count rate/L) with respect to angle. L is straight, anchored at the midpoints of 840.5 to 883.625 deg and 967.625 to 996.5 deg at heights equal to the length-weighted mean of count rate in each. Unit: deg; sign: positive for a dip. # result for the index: 1.1 deg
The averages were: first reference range 363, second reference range 365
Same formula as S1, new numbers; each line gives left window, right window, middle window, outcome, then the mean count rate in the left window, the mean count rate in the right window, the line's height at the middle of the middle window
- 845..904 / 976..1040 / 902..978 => 2.31 deg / 365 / 371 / 368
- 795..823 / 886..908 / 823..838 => -1.78 deg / 318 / 367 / 330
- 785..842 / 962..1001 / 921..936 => -0.32 deg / 315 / 364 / 348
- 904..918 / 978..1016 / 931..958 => -2.45 deg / 341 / 371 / 353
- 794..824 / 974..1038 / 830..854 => -2.93 deg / 317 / 371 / 326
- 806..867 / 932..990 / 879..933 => 2.05 deg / 361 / 369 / 365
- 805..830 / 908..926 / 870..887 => -1.66 deg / 349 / 319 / 331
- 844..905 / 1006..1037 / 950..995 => 0.82 deg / 365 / 370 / 368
